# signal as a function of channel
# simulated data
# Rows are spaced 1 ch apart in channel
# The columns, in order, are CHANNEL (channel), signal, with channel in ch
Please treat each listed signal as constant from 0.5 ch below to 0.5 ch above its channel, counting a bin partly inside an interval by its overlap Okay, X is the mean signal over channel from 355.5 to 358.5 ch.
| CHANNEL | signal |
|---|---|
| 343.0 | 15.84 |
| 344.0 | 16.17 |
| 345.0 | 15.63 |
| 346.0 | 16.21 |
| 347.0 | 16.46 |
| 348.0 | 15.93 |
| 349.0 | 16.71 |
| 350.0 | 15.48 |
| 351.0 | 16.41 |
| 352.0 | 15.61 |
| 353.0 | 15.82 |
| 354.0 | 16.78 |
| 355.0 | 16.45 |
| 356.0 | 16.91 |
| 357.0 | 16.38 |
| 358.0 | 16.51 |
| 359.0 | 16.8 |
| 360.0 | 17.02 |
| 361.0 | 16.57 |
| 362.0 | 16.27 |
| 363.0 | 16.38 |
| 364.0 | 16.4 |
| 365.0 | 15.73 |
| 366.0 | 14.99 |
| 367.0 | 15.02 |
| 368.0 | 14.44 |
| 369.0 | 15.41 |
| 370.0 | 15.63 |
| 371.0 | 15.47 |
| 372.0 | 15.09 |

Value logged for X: 16.6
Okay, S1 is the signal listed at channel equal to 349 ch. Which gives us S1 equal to 16.71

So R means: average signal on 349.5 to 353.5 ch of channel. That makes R 15.8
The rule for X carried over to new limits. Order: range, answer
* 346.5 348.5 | 16.2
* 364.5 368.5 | 15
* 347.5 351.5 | 16.1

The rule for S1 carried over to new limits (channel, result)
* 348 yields 15.93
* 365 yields 15.73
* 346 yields 16.21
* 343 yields 15.84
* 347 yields 16.46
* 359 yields 16.8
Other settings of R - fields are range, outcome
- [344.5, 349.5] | 16.2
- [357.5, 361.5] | 16.7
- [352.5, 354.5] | 16.3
